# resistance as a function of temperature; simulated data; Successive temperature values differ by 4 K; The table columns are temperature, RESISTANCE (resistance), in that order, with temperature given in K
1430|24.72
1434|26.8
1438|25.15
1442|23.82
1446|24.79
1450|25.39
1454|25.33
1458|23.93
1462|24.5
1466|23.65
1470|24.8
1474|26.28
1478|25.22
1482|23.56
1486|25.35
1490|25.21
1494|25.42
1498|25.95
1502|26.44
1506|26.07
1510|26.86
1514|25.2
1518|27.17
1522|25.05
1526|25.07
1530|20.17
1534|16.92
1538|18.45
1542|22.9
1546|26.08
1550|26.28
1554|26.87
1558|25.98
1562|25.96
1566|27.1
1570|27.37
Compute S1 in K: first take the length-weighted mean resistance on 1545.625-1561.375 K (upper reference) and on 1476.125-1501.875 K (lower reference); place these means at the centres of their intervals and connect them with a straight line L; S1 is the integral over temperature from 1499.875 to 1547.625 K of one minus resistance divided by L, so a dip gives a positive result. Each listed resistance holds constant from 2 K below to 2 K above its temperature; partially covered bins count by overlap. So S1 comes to 3.6 K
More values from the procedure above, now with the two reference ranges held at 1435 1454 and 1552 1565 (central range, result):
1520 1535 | 2.2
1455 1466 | 0.4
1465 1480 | 0.1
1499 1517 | -0.3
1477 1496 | 0.4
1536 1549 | 1.7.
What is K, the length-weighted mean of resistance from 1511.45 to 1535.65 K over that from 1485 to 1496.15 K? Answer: 0.93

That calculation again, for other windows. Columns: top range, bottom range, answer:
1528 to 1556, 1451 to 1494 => 0.91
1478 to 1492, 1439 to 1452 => 1.00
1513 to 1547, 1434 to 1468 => 0.92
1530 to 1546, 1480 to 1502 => 0.81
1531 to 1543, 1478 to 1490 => 0.78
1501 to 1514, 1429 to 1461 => 1.05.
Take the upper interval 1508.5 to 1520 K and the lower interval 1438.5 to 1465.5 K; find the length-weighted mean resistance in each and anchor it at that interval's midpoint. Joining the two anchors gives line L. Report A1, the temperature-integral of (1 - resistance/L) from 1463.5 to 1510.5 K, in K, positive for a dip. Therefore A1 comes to 0.5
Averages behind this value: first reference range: 24.6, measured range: 25.3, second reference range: 26.4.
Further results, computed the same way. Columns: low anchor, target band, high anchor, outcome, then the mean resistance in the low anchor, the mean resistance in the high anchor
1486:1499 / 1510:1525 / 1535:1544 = -2.1 K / 25.5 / 20.3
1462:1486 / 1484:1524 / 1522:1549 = -4.2 K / 24.7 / 22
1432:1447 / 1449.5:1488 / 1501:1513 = 1.3 K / 25.2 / 26.4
